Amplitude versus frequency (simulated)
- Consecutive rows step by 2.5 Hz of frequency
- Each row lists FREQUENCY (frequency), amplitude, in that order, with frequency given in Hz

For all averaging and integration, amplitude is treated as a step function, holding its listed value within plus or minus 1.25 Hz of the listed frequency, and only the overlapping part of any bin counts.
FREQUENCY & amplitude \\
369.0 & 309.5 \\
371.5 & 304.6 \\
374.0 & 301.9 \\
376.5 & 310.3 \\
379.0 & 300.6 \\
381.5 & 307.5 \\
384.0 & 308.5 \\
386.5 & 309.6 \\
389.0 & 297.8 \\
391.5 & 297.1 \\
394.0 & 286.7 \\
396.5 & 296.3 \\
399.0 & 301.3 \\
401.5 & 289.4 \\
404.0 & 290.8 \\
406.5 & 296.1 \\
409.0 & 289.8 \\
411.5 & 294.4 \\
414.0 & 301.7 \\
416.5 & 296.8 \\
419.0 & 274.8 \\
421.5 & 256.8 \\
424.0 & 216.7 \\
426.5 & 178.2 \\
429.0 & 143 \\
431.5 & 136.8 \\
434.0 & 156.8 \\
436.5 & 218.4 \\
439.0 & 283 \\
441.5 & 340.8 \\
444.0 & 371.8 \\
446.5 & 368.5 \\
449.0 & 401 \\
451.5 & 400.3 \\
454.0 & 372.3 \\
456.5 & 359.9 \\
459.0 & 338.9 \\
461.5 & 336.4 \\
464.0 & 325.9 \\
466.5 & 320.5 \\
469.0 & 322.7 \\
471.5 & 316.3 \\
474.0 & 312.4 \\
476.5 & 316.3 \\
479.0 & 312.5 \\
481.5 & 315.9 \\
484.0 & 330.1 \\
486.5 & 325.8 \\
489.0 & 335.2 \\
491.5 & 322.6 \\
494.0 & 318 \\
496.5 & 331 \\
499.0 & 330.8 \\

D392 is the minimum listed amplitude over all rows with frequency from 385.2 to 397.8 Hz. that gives 286.7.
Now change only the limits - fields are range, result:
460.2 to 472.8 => 316.3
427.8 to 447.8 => 136.8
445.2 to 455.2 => 368.5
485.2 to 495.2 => 318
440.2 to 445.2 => 340.8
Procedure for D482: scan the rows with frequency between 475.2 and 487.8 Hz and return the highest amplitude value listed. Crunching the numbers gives 330.1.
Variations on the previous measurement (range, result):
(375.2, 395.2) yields 310.3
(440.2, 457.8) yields 401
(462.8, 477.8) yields 325.9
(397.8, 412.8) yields 301.3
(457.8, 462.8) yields 338.9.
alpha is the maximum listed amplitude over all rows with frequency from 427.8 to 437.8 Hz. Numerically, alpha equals 218.4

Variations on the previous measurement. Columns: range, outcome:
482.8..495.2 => 335.2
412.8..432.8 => 301.7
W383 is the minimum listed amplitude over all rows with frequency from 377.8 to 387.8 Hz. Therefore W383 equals 300.6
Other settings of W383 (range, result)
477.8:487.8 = 312.5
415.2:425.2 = 216.7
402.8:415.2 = 289.8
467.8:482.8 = 312.4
